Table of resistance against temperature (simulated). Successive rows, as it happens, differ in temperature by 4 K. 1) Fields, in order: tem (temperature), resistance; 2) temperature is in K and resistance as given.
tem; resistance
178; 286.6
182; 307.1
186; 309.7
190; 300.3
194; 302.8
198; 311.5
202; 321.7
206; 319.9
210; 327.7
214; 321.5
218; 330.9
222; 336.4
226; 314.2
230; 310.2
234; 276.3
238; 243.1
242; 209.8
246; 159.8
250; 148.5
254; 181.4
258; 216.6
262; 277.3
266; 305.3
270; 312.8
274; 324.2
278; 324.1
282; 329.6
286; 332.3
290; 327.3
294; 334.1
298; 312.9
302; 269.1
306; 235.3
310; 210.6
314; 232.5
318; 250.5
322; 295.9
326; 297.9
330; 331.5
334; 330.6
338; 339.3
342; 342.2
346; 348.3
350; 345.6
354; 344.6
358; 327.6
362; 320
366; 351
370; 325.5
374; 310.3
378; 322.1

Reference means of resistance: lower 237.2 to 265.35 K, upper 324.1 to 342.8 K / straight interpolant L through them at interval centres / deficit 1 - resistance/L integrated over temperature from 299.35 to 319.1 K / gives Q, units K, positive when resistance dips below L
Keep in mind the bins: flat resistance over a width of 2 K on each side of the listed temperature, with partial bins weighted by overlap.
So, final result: 3.4 K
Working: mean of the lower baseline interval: 208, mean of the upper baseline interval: 328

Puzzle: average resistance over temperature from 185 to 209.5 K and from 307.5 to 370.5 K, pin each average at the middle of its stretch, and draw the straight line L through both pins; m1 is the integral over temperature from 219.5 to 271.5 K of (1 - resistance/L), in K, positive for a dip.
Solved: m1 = 9.74 K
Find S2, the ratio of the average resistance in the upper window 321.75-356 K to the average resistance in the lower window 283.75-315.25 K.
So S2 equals 1.2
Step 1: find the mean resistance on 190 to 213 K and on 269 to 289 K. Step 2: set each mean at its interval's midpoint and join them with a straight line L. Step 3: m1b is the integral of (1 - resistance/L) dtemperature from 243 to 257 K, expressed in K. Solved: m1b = 6.6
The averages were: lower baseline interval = 316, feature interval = 170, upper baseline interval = 325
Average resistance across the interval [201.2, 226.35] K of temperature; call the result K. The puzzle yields 325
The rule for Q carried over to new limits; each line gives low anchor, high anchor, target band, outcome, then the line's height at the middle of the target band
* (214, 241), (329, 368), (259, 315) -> 4.2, 319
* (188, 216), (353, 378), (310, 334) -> 3.3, 325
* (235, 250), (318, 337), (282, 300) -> -4.4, 263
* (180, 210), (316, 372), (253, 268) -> 3.2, 317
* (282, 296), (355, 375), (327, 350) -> -0.5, 329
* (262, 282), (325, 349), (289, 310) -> 2.3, 322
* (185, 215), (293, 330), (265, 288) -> -2.9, 286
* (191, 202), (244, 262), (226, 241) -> -3.0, 230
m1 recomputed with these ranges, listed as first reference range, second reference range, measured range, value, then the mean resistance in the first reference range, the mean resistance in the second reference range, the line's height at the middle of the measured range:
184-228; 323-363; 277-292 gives -0.1 K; 318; 332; 326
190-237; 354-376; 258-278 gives 1.3 K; 314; 328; 319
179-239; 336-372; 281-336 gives 6.3 K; 310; 338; 329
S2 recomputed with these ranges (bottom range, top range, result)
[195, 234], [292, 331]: 0.86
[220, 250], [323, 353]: 1.30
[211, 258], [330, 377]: 1.30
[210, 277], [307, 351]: 1.11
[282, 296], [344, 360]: 1.03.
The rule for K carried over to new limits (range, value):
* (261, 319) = 293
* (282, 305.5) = 311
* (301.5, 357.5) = 300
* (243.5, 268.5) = 217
